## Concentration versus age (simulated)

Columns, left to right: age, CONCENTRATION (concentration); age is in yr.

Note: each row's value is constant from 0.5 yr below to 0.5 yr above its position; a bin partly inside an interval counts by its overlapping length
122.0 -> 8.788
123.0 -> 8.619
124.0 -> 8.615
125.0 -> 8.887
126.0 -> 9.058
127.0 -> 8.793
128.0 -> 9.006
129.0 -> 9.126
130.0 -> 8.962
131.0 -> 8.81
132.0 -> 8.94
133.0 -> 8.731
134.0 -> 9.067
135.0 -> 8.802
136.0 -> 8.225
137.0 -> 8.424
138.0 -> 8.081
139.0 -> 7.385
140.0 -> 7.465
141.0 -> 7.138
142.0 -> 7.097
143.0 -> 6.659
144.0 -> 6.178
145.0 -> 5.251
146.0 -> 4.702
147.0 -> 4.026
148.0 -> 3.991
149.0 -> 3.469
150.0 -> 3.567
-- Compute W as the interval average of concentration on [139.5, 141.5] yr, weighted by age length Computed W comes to 7.3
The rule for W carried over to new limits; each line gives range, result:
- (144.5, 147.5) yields 4.66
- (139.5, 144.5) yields 6.91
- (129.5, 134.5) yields 8.9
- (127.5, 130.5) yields 9.03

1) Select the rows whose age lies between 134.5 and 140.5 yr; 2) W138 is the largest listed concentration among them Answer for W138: 8.802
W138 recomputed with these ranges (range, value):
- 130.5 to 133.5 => 8.94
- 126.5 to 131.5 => 9.126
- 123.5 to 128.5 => 9.058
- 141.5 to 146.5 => 7.097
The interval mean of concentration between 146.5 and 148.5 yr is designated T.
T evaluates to 4.01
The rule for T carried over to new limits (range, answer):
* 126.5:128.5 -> 8.9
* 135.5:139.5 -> 8.03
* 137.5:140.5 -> 7.64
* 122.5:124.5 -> 8.62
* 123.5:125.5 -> 8.75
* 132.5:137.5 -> 8.65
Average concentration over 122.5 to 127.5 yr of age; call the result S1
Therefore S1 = 8.79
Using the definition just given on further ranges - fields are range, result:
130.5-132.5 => 8.88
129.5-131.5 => 8.89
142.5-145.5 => 6.03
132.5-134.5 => 8.9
